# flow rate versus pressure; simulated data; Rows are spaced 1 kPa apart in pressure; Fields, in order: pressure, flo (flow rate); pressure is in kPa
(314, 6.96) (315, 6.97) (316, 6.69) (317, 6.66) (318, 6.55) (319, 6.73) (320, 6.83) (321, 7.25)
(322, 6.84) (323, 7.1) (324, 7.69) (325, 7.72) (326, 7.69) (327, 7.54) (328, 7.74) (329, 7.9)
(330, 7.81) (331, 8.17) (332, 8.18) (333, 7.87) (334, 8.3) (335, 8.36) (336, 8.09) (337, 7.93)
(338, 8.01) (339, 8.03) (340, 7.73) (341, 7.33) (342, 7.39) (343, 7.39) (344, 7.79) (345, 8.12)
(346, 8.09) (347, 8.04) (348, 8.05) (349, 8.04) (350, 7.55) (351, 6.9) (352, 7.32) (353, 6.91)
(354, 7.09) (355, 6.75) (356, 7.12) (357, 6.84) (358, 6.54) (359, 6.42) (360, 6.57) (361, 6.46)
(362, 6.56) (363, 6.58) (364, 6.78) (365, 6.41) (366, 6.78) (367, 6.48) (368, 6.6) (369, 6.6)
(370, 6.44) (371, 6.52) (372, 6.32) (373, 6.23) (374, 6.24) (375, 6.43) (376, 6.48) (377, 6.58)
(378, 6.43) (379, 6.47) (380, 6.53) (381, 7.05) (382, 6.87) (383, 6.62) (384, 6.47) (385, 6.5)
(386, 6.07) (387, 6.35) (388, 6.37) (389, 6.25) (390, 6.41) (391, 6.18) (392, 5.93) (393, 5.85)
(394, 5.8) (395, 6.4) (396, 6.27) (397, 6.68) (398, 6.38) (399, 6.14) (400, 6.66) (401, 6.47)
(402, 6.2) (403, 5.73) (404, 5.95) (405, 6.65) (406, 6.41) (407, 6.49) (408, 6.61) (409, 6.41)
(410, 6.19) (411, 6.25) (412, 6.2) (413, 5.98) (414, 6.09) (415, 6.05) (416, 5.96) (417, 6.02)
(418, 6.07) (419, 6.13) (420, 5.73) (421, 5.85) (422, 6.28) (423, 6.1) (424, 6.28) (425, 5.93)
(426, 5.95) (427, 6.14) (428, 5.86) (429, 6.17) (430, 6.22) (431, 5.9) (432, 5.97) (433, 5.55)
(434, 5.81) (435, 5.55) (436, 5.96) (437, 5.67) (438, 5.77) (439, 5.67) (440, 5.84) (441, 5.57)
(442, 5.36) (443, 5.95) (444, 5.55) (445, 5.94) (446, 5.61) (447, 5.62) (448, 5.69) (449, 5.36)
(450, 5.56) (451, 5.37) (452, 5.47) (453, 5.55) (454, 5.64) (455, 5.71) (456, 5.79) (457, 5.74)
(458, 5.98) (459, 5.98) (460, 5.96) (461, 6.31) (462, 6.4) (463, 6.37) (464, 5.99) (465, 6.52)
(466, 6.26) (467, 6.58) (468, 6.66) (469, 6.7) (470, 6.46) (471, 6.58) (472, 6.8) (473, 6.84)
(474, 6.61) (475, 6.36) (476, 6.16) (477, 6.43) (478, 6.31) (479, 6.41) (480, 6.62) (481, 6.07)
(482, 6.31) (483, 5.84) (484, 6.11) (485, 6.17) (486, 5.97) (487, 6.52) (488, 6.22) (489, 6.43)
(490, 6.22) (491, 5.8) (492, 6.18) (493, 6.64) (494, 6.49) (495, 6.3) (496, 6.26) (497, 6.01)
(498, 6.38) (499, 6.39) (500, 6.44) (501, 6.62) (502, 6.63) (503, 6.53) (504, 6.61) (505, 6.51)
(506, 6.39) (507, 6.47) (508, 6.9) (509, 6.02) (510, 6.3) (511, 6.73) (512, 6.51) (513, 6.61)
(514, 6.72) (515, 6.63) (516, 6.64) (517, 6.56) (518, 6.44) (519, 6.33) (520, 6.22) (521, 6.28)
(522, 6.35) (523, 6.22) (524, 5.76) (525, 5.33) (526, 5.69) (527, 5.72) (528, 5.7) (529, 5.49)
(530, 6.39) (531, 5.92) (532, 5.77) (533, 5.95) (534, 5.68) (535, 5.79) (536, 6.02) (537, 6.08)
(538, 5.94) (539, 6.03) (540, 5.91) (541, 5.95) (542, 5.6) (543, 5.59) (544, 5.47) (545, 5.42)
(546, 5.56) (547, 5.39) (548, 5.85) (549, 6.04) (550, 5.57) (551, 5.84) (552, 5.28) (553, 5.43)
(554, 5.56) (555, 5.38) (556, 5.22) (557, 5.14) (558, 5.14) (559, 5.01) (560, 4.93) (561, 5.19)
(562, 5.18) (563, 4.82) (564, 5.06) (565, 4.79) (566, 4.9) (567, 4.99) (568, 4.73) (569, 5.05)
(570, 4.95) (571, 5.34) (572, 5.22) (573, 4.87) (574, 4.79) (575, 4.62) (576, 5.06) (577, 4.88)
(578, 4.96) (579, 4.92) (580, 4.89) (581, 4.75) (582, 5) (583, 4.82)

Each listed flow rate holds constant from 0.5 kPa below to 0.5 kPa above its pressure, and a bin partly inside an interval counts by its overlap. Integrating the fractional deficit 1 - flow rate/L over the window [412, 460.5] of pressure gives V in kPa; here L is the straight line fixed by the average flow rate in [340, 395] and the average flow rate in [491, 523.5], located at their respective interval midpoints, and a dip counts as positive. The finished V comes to 5.64 kPa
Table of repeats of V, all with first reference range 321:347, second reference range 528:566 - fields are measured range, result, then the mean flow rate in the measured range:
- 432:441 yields 1.3 kPa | 5.73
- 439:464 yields 3.0 kPa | 5.77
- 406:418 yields 1.3 kPa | 6.21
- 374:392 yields 2.0 kPa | 6.45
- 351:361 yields 1.0 kPa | 6.82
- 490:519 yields -2.2 kPa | 6.45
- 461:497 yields -0.5 kPa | 6.35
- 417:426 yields 1.1 kPa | 6.04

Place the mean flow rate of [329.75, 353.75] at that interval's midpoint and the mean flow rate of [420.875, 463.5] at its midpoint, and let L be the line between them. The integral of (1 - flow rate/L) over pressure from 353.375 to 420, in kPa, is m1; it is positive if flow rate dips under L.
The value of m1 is 5.0 kPa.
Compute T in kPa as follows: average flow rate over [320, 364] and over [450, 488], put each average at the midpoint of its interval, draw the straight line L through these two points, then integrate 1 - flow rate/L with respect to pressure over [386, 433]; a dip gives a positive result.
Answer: 4.3 kPa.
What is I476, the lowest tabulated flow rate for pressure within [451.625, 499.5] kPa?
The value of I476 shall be 5.47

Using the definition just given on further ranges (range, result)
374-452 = 5.36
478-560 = 4.93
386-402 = 5.8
